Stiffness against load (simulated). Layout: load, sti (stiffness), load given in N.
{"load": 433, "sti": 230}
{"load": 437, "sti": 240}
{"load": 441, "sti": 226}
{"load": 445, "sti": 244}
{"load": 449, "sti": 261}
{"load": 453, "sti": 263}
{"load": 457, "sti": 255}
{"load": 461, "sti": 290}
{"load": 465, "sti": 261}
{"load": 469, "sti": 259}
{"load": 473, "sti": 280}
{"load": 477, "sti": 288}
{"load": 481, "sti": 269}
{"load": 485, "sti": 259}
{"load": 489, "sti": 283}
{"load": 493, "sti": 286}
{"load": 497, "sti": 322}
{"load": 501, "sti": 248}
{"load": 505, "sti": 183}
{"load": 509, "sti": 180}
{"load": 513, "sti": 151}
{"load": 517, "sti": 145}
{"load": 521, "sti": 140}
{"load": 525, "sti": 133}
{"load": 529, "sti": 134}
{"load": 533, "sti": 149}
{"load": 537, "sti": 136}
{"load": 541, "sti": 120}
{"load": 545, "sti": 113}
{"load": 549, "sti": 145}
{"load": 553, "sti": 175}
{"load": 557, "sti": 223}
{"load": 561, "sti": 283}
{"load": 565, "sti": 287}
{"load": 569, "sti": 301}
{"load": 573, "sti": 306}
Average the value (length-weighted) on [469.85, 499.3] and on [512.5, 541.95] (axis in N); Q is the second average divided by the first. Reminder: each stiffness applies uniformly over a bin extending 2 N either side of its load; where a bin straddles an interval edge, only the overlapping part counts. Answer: 0.49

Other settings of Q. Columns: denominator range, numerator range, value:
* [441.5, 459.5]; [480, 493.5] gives 1.08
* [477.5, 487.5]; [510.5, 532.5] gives 0.53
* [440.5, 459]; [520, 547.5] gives 0.52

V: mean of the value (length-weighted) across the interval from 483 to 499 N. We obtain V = 288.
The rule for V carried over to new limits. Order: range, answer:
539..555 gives 138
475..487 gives 272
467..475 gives 270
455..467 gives 269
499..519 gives 181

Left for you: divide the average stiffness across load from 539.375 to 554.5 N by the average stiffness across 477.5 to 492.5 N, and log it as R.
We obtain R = 0.5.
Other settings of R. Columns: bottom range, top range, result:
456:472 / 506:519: 0.60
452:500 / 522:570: 0.65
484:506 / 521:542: 0.51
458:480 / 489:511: 0.90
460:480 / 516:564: 0.59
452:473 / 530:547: 0.49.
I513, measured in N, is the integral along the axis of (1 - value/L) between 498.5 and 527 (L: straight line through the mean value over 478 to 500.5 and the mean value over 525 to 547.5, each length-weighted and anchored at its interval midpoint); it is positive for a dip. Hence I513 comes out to 5.1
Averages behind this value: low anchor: 282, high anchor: 131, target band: 171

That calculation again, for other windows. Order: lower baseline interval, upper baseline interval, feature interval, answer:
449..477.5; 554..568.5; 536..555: 9.0 N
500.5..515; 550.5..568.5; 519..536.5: 5.8 N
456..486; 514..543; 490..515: -3.7 N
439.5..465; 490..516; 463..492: -3.5 N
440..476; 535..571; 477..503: -4.2 N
